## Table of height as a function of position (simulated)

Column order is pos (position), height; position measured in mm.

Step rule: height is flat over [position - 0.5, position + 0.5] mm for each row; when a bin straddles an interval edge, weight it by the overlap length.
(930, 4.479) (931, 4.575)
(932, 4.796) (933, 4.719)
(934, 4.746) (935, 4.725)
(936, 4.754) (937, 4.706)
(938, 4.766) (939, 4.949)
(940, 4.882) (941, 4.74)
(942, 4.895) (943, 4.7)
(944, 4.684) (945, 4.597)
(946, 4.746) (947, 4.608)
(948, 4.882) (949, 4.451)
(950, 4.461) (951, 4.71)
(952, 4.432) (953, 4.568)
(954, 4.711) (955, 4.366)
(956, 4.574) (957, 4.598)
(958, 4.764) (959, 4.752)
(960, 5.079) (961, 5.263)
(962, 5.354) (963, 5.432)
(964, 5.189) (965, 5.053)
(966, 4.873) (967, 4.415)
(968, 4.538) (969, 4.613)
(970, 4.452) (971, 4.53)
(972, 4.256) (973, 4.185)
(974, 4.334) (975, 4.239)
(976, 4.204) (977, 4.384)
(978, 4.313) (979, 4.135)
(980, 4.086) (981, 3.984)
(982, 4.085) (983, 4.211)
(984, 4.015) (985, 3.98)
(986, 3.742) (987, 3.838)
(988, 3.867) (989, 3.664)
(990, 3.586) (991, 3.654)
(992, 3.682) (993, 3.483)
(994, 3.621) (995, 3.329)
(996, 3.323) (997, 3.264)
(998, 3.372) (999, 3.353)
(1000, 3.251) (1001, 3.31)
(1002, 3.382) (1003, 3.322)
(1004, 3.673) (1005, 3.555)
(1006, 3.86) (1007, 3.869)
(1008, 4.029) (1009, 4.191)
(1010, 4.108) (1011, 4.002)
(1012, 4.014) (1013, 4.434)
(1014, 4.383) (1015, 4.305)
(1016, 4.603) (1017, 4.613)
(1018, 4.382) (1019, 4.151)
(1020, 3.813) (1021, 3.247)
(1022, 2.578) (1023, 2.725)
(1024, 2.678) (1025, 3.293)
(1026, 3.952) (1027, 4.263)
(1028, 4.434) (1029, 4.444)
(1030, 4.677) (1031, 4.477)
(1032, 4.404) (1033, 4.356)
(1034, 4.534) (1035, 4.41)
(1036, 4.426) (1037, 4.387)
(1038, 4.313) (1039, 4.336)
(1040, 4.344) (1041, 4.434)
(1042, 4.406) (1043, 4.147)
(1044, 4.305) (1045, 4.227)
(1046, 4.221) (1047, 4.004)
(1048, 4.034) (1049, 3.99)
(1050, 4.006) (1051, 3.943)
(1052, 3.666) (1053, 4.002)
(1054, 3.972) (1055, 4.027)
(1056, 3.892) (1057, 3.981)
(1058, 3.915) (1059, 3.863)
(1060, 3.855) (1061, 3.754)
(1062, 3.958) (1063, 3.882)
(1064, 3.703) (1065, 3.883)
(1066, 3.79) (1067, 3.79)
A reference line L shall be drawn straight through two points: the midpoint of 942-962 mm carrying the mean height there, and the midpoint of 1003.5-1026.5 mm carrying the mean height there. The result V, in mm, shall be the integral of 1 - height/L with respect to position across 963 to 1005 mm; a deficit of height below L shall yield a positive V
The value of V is 2.9 mm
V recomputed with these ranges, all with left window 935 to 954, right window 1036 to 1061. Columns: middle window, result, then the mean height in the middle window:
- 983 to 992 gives 1.3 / 3.81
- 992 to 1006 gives 3.0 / 3.43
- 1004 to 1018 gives 0.5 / 4.14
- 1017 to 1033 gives 1.3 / 3.88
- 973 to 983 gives 0.7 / 4.2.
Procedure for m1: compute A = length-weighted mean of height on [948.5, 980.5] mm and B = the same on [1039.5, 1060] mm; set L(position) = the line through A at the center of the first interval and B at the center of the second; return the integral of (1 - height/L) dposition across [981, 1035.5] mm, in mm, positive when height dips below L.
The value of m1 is 5.9 mm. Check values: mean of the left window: 4.6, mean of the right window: 4.06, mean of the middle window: 3.85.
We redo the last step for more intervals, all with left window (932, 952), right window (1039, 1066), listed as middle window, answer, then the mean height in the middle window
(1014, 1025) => 1.3 mm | 3.72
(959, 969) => -0.9 mm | 4.99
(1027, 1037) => -0.7 mm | 4.45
